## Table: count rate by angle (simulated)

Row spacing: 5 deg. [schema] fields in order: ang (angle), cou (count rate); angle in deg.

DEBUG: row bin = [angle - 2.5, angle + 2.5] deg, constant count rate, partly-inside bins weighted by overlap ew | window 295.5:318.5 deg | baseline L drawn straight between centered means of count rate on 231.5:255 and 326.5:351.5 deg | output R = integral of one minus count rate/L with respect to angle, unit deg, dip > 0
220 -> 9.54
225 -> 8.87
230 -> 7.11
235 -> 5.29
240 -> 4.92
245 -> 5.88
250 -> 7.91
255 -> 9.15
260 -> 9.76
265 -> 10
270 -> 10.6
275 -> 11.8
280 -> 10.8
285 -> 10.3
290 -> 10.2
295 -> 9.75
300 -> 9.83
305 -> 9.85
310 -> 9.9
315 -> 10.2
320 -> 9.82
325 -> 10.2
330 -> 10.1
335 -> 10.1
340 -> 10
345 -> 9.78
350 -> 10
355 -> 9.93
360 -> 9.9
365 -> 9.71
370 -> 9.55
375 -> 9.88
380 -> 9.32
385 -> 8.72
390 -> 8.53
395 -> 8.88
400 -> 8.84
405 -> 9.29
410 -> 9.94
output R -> -3.0 deg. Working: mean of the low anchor 6.38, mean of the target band 9.92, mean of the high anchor 10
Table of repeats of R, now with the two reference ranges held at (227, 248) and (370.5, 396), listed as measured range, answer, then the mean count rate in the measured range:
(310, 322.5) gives -3.84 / 9.99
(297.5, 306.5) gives -3.06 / 9.84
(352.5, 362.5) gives -1.60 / 9.92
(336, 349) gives -2.70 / 9.93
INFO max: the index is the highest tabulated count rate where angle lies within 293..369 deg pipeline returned 10.2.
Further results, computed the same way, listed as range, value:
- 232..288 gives 11.8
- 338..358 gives 10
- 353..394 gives 9.93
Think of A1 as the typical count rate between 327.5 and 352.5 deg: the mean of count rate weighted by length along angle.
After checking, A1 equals 10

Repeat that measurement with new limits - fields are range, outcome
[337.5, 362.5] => 9.92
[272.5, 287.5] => 11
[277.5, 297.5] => 10.3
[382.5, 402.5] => 8.74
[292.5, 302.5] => 9.79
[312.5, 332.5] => 10.1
